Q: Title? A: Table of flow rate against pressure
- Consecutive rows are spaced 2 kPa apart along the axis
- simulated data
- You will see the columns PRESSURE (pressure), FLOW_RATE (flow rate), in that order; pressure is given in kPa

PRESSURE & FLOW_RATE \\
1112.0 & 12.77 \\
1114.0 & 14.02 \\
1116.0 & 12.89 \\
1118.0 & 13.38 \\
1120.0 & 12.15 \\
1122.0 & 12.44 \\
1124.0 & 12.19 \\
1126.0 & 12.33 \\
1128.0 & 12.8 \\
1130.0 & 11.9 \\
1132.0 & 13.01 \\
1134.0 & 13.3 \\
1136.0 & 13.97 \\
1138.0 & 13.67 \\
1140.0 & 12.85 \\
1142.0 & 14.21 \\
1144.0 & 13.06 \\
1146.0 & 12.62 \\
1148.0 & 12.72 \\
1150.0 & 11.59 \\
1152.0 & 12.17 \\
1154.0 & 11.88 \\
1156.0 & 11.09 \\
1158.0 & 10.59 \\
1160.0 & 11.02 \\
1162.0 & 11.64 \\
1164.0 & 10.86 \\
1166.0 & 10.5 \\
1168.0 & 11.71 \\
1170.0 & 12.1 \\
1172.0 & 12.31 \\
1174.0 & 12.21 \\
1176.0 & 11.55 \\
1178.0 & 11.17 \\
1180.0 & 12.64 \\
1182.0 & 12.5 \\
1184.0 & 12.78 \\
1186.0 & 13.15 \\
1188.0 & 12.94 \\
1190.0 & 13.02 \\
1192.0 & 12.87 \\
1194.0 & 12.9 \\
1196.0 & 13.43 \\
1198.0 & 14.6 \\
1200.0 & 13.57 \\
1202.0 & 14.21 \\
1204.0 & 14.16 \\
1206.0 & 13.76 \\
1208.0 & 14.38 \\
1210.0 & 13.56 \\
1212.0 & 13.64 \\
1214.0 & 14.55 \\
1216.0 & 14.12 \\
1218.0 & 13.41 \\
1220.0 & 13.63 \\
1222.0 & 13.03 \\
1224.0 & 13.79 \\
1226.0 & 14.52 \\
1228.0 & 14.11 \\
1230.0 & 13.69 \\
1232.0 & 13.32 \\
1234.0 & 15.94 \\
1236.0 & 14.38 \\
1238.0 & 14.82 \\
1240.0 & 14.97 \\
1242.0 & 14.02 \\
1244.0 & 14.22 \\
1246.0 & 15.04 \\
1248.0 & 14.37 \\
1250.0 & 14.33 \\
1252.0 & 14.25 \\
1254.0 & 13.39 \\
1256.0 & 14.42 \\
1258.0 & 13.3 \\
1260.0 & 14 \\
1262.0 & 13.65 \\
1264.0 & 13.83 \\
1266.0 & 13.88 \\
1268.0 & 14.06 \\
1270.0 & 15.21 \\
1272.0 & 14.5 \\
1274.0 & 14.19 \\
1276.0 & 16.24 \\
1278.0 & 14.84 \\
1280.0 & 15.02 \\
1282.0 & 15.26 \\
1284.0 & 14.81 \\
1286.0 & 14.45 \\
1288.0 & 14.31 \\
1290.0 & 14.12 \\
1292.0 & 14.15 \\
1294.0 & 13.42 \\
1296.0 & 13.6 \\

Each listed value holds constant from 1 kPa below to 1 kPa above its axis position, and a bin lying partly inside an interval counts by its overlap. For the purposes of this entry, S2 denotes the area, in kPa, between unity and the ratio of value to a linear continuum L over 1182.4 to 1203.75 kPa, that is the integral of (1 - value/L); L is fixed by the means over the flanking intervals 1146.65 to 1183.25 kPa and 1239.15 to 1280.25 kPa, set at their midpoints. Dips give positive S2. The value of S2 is -1.5 kPa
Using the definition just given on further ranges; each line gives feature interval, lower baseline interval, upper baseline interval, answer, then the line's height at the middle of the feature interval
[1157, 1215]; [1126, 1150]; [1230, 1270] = 3.61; 13.5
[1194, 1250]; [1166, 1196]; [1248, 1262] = -3.58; 13.3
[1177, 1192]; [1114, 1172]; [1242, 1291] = 0.48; 13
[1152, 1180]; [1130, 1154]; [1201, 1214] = 3.82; 13.3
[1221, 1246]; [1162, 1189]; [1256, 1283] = -1.37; 13.5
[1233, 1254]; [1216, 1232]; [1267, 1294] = -0.78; 14.1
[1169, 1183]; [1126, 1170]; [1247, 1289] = 0.74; 12.7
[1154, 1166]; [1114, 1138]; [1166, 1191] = 1.35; 12.5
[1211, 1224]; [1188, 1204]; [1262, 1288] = 0.08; 13.8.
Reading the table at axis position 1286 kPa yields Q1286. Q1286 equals 14.45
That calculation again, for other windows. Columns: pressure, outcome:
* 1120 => 12.15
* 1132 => 13.01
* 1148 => 12.72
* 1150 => 11.59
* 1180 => 12.64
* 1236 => 14.38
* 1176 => 11.55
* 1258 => 13.3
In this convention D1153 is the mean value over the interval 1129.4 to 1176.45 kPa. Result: 12.2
